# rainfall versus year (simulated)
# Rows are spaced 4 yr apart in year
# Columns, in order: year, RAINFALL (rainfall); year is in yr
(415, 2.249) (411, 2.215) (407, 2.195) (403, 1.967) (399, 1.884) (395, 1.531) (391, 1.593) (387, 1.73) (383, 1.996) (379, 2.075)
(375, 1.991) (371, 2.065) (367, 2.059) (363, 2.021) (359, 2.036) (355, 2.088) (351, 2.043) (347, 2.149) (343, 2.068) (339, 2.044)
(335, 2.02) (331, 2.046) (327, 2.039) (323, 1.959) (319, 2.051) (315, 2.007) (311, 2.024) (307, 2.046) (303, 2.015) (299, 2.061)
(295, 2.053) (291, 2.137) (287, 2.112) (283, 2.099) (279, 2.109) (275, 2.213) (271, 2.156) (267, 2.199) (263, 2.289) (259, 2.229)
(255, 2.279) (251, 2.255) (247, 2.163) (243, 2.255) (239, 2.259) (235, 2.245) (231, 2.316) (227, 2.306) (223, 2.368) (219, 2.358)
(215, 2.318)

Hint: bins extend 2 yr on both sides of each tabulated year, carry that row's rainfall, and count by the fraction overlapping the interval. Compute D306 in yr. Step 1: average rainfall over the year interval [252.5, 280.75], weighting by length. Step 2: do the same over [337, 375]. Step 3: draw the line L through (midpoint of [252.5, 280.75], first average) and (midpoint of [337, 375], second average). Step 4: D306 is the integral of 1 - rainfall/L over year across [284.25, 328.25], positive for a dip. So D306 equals 2.0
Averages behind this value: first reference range 2.21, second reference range 2.06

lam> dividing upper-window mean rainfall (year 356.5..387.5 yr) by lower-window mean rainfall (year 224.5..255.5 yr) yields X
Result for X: 0.9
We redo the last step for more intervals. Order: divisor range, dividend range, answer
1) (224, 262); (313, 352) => 0.90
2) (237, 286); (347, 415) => 0.90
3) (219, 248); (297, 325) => 0.89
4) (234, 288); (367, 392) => 0.88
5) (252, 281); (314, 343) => 0.92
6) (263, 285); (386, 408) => 0.83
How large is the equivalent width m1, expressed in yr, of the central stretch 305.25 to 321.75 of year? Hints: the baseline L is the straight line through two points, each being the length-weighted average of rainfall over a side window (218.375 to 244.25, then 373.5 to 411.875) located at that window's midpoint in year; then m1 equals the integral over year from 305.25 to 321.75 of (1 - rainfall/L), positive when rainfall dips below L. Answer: 0.56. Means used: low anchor 2.3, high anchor 1.91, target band 2.03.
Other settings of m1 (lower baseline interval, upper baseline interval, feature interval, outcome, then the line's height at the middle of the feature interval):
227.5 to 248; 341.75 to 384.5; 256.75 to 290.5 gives 0.36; 2.2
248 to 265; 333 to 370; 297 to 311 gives 0.77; 2.16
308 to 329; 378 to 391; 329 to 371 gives -2.39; 1.95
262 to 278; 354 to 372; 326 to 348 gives 0.37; 2.09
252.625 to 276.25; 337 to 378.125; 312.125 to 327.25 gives 0.82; 2.13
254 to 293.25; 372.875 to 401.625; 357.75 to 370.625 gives -0.94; 1.9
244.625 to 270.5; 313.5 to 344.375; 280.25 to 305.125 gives 0.60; 2.13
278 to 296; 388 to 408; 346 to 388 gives -2.97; 1.89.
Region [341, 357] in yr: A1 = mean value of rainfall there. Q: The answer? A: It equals 2.09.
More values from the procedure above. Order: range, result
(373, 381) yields 2.03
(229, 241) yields 2.27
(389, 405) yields 1.74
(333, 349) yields 2.07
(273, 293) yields 2.13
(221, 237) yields 2.31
